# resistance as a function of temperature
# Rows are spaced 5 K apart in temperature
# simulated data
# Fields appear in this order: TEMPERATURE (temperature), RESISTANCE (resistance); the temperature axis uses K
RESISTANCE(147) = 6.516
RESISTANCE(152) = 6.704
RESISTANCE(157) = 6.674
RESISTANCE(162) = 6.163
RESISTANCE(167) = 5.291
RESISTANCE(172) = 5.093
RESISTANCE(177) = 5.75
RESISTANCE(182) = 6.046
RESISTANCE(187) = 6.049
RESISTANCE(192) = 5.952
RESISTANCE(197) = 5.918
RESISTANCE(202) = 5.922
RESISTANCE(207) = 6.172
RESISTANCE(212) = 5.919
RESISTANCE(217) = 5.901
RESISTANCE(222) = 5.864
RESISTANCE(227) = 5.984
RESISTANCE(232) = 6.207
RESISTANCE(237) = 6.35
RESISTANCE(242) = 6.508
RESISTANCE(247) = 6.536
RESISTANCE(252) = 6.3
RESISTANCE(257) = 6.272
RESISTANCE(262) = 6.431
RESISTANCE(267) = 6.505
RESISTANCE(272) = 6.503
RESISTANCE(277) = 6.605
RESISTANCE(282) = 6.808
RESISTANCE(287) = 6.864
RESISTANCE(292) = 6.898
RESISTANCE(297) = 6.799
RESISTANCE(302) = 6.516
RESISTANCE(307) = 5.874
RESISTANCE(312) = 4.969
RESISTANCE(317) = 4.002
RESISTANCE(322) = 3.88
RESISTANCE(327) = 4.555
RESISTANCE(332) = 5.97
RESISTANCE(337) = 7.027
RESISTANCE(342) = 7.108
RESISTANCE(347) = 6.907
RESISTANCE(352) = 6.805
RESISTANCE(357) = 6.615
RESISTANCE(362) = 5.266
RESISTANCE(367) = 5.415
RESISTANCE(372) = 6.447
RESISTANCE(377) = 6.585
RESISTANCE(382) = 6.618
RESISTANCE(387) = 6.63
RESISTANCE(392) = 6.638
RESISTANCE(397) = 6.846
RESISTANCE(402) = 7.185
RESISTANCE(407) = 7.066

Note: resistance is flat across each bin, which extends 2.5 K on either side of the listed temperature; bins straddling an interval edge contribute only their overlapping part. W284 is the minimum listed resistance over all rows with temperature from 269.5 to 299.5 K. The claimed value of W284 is 6.503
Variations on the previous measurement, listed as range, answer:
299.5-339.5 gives 3.88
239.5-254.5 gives 6.3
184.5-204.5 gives 5.918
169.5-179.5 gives 5.093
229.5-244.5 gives 6.207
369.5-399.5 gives 6.447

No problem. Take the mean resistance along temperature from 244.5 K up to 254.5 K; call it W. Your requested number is 6.42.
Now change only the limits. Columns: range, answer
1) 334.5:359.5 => 6.89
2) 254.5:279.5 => 6.46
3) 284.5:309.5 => 6.59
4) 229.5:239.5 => 6.28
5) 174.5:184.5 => 5.9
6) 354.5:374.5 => 5.94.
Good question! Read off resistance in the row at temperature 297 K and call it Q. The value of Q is 6.799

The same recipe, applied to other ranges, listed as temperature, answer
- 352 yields 6.805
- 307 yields 5.874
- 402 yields 7.185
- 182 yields 6.046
